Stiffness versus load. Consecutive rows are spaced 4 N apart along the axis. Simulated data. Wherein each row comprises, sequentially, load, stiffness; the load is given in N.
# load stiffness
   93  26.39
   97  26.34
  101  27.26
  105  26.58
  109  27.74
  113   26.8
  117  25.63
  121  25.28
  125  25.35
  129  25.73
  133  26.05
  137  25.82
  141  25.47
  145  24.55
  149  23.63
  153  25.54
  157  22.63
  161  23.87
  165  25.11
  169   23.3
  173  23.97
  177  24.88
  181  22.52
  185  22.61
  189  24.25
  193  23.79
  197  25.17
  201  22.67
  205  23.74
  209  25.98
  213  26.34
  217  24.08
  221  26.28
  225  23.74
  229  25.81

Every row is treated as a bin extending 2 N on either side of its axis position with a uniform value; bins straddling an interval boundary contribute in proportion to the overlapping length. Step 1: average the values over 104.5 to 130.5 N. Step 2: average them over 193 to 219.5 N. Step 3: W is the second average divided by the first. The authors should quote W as 0.94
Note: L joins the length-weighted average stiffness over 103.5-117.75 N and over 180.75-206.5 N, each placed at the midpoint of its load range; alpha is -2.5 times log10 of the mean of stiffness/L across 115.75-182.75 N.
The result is 0.03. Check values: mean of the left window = 26.8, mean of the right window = 23.6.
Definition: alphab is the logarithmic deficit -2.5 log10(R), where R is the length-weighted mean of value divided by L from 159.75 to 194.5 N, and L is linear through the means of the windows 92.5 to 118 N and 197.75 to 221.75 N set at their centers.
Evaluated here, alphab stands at 0.07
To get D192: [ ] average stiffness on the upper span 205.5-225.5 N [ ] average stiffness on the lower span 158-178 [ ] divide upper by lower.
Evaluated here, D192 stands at 1.0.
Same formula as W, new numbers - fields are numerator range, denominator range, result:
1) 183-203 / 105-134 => 0.91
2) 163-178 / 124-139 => 0.94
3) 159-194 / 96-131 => 0.91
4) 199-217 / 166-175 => 1.03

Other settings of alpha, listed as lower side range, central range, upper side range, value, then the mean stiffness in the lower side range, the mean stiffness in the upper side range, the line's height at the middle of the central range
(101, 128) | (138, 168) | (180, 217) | 0.04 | 26.3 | 24.2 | 25.3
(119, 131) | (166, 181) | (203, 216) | 0.06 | 25.5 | 25.3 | 25.3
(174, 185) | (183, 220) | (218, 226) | 0.00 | 23.5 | 25.1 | 24.3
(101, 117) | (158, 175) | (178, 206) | 0.03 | 26.9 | 23.6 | 24.6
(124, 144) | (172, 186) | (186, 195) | 0.03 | 25.6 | 23.9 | 24.2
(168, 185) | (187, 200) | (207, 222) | 0.01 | 23.6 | 25.6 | 24.5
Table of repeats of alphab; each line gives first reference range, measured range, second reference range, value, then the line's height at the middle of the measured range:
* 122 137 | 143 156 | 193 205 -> 0.03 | 25.2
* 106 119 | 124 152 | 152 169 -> 0.00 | 25.3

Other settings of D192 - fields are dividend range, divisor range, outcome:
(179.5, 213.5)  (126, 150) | 0.95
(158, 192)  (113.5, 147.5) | 0.93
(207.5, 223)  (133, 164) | 1.04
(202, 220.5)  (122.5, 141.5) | 0.97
